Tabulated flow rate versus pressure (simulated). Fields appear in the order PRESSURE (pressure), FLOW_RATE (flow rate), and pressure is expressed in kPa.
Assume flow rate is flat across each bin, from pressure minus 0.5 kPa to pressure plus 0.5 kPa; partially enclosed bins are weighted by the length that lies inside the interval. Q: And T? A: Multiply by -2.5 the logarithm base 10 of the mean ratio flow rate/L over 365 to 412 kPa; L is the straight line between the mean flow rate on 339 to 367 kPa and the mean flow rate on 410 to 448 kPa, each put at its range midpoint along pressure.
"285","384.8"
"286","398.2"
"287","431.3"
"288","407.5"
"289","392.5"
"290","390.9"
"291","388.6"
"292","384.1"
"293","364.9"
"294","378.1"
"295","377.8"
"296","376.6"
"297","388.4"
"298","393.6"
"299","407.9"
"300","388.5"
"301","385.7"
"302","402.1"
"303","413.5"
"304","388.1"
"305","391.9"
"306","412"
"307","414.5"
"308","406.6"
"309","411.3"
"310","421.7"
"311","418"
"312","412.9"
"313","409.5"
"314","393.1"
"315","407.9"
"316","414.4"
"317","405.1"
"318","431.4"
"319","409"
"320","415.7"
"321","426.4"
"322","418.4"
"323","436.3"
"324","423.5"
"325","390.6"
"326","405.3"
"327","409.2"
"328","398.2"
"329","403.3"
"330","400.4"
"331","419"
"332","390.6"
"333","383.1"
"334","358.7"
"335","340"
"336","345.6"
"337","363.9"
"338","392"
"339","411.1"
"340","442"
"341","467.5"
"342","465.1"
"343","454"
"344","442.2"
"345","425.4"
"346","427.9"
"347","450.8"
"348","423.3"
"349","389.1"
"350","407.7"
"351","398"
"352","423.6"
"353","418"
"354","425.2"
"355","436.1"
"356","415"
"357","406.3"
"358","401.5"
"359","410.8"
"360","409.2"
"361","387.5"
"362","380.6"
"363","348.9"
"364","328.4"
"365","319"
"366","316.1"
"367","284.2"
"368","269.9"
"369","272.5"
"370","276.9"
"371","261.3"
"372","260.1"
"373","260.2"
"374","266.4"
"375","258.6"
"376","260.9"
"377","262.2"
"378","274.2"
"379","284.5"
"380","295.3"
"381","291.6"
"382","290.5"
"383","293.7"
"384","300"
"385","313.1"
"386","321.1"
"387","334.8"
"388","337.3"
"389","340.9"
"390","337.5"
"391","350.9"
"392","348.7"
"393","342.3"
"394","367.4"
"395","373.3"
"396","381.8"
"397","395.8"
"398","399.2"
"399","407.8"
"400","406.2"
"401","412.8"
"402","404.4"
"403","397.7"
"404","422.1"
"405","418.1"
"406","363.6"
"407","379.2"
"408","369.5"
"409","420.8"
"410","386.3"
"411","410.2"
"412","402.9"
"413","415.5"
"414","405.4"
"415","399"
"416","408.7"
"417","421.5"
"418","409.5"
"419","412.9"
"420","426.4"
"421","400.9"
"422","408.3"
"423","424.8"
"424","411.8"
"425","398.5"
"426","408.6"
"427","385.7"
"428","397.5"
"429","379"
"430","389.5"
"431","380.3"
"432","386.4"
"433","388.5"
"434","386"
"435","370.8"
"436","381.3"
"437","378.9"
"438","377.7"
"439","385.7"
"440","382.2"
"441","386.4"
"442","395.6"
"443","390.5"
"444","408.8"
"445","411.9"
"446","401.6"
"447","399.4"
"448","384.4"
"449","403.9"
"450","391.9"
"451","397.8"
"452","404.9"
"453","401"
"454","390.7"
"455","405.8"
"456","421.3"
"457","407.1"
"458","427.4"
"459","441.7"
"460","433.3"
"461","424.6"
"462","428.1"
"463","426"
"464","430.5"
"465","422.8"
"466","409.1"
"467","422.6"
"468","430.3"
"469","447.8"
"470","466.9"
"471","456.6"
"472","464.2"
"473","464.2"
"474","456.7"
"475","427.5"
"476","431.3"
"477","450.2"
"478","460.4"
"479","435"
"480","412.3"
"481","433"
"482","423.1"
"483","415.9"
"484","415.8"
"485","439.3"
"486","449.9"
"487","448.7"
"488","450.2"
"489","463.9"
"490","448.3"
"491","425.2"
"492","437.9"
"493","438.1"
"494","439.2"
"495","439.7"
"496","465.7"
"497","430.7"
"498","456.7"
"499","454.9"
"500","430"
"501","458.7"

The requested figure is 0.20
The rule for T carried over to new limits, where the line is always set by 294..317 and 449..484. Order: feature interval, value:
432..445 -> 0.10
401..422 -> 0.04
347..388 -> 0.22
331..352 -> -0.01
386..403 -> 0.13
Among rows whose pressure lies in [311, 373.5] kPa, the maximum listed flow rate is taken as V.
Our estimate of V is 467.5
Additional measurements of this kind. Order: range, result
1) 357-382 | 410.8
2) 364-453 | 426.4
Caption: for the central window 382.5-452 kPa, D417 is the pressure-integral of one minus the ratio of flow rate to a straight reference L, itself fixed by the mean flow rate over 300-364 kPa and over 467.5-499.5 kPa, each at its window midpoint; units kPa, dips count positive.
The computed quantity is 6.77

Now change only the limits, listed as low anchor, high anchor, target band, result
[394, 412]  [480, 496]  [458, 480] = -0.5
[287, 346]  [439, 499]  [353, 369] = 1.7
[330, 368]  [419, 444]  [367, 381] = 4.4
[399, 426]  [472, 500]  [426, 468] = 2.1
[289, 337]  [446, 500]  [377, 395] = 4.1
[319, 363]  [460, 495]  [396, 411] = 0.8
